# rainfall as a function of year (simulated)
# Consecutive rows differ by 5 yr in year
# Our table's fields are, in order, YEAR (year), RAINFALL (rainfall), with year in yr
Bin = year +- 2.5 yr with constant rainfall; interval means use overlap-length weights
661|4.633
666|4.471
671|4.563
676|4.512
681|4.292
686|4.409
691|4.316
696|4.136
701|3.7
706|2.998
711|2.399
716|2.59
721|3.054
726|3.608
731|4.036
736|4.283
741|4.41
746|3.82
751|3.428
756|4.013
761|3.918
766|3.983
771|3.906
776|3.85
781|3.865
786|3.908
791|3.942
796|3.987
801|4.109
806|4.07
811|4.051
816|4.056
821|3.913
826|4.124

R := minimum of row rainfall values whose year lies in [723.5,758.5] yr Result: 3.428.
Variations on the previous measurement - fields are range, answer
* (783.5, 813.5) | 3.908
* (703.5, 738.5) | 2.399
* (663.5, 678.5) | 4.471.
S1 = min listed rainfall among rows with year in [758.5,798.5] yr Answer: 3.85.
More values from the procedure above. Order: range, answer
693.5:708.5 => 2.998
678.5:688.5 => 4.292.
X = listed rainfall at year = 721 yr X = 3.054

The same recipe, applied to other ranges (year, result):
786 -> 3.908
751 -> 3.428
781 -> 3.865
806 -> 4.07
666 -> 4.471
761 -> 3.918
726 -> 3.608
